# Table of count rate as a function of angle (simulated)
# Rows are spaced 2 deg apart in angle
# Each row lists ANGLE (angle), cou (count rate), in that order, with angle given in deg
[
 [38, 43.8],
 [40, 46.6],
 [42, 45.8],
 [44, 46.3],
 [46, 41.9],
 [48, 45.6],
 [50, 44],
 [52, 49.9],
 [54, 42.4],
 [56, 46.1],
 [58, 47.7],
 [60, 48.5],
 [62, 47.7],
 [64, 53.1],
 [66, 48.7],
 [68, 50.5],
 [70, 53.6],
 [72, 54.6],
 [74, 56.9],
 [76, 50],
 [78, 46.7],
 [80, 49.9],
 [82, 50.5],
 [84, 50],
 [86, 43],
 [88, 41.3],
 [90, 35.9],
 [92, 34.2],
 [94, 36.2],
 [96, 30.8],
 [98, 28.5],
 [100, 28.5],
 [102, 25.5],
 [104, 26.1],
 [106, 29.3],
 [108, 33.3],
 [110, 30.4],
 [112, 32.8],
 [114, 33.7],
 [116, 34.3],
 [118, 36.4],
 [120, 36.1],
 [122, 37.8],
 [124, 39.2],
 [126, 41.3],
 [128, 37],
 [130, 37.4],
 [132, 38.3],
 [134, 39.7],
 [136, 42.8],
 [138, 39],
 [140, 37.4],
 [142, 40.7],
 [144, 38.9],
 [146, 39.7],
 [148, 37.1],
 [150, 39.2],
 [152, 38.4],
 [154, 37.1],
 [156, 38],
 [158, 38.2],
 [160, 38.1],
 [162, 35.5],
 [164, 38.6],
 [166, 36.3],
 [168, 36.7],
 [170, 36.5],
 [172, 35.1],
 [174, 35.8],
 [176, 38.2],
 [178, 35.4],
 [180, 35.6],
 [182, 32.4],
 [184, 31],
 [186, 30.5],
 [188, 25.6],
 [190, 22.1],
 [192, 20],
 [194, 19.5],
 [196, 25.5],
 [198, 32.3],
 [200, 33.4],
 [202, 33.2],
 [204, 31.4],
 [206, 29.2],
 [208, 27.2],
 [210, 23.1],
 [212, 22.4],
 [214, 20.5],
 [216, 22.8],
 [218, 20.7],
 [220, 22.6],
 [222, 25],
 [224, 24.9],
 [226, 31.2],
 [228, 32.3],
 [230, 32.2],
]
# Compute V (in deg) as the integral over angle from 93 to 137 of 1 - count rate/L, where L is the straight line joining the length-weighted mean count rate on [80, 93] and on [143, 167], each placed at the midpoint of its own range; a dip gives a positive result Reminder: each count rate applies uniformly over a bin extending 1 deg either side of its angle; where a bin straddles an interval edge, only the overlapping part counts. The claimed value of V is 7.0 deg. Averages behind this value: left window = 43.1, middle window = 34.3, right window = 37.9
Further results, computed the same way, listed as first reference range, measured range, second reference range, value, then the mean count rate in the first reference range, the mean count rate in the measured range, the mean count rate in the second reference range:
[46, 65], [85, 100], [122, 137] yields 2.8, 46.9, 35.2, 39.3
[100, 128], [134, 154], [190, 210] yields -5.0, 33.5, 39.2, 27.4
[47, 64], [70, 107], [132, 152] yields 3.3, 46.9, 40.3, 39.3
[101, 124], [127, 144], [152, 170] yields -2.0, 32.6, 39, 37.3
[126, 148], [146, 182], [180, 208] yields -3.2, 39.1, 37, 28.4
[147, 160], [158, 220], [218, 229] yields 4.4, 38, 30.2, 26.6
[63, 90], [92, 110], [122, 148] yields 6.0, 49.4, 30.1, 39.1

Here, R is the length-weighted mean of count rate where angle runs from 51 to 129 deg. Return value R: 41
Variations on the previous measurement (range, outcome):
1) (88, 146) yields 35.2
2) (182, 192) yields 27.1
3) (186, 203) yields 26.7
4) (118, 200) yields 35.3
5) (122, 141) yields 39.1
